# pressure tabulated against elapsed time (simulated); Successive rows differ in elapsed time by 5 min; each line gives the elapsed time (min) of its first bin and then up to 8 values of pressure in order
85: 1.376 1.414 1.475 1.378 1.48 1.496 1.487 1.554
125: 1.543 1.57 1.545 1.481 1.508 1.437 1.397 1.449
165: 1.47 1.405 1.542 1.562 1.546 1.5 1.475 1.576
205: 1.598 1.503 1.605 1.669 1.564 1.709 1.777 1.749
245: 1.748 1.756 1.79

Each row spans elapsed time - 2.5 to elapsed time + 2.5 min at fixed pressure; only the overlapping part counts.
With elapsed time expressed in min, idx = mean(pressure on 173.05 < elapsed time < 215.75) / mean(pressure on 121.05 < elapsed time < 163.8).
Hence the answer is 1.03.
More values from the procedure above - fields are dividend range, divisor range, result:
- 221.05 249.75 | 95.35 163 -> 1.15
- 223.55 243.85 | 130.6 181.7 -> 1.15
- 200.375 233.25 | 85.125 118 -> 1.11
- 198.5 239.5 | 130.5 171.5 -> 1.11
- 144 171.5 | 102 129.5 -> 0.95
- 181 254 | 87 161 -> 1.10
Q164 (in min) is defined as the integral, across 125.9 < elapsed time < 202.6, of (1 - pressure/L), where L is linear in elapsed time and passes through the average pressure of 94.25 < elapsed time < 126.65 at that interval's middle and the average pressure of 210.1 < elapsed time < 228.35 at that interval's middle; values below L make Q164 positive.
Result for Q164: 2.2 min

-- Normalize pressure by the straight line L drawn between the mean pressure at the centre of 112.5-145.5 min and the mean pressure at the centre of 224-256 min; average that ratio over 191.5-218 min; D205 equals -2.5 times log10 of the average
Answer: 0.08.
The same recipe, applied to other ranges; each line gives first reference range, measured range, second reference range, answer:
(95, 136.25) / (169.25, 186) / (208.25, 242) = 0.05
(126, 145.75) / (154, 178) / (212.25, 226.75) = 0.07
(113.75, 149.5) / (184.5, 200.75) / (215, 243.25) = 0.08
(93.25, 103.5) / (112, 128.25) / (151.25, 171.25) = -0.07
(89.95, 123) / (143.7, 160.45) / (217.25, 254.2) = 0.08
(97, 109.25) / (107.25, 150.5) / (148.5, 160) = -0.06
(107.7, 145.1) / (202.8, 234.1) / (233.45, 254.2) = 0.06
